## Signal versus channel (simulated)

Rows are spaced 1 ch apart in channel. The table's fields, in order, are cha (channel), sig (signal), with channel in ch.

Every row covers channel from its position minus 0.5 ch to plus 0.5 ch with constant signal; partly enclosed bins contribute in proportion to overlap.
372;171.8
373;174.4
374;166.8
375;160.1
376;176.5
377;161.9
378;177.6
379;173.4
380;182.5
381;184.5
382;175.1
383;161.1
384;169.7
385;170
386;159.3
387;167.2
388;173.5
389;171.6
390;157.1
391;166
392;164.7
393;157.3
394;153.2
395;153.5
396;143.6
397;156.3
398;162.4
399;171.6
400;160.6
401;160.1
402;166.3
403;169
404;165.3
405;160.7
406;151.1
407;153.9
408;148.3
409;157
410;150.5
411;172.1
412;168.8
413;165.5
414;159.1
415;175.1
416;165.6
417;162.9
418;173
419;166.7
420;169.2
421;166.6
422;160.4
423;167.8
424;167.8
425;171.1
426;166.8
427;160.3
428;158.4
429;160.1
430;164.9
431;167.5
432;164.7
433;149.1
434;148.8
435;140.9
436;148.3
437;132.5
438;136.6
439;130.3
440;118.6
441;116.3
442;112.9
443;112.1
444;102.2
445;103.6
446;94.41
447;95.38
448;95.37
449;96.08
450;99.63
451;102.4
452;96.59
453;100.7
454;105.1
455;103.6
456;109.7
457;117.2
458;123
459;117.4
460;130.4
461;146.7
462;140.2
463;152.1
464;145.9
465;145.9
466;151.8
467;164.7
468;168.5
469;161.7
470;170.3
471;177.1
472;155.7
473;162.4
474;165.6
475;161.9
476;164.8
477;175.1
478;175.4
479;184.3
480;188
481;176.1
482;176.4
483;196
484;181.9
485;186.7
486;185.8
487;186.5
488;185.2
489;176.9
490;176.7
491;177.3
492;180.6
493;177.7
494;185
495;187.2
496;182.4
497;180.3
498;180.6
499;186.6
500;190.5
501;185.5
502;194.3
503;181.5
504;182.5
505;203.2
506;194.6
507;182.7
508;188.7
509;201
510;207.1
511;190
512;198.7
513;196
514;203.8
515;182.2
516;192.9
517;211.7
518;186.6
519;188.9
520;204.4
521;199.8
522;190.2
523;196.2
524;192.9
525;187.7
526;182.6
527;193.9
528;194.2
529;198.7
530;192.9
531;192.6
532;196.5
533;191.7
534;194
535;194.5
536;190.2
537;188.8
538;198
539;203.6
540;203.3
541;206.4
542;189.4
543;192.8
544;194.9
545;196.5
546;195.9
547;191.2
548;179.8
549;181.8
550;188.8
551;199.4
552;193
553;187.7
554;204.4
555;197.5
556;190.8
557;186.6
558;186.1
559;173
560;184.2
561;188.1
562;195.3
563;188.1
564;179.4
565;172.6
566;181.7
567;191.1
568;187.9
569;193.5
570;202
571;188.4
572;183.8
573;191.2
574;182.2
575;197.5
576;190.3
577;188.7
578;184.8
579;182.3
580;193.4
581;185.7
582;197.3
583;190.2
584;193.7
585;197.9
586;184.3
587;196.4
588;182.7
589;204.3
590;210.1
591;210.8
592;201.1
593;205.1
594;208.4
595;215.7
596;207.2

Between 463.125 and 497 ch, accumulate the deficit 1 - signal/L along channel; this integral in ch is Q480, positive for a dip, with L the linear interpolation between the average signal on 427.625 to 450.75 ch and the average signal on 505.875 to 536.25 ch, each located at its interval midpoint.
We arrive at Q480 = -2.7 ch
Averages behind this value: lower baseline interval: 128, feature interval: 174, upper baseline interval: 194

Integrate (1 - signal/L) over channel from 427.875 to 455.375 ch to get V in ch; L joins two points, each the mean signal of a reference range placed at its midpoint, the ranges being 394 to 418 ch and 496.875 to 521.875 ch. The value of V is 7.8 ch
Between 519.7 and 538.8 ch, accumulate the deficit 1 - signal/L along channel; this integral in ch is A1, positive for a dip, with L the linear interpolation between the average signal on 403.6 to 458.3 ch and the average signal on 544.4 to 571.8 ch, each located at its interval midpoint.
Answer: -1.7 ch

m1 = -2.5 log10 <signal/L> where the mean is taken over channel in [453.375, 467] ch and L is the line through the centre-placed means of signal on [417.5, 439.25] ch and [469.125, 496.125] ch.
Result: 0.28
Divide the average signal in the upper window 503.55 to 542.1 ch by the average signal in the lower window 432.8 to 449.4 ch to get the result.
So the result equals 1.6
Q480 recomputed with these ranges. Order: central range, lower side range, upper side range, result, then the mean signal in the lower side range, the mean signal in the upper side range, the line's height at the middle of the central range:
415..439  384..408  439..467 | -3.8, 161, 117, 137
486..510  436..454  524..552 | -4.4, 110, 193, 157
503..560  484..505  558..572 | -2.5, 184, 186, 185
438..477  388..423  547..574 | 9.4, 162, 188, 171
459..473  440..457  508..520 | -2.7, 104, 196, 128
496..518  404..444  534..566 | -1.7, 154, 191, 178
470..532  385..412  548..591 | -2.7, 161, 190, 178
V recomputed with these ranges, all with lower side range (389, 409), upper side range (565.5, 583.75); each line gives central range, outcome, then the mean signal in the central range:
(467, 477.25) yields 0.4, 166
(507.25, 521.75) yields -1.4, 196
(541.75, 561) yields -0.5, 190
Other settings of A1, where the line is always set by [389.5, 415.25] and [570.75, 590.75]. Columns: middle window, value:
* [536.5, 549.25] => -0.65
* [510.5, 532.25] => -1.58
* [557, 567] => 0.24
